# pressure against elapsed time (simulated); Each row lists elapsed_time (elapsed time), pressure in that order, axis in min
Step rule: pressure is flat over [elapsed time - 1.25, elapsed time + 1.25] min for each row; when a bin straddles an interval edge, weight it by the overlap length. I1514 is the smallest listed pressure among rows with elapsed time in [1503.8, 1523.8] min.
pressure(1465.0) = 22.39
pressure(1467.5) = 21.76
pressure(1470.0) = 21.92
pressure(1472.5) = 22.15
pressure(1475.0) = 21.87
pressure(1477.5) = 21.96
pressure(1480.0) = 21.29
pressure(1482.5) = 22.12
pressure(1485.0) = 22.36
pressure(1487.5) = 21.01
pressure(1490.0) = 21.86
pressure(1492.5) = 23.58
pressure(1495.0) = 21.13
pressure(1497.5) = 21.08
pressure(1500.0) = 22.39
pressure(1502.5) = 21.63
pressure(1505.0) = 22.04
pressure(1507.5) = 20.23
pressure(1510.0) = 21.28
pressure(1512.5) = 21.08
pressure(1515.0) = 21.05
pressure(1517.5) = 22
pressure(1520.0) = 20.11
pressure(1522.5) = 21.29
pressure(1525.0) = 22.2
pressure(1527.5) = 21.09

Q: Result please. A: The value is 20.11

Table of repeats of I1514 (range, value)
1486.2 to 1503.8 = 21.01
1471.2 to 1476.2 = 21.87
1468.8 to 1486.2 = 21.29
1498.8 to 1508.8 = 20.23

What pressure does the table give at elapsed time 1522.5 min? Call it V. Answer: 21.29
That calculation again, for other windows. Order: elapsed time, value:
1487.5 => 21.01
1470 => 21.92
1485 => 22.36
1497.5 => 21.08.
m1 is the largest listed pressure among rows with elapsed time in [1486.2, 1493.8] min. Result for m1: 23.58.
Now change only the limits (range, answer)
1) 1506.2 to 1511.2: 21.28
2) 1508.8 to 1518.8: 22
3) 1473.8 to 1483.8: 22.12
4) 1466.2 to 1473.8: 22.15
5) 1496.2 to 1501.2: 22.39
